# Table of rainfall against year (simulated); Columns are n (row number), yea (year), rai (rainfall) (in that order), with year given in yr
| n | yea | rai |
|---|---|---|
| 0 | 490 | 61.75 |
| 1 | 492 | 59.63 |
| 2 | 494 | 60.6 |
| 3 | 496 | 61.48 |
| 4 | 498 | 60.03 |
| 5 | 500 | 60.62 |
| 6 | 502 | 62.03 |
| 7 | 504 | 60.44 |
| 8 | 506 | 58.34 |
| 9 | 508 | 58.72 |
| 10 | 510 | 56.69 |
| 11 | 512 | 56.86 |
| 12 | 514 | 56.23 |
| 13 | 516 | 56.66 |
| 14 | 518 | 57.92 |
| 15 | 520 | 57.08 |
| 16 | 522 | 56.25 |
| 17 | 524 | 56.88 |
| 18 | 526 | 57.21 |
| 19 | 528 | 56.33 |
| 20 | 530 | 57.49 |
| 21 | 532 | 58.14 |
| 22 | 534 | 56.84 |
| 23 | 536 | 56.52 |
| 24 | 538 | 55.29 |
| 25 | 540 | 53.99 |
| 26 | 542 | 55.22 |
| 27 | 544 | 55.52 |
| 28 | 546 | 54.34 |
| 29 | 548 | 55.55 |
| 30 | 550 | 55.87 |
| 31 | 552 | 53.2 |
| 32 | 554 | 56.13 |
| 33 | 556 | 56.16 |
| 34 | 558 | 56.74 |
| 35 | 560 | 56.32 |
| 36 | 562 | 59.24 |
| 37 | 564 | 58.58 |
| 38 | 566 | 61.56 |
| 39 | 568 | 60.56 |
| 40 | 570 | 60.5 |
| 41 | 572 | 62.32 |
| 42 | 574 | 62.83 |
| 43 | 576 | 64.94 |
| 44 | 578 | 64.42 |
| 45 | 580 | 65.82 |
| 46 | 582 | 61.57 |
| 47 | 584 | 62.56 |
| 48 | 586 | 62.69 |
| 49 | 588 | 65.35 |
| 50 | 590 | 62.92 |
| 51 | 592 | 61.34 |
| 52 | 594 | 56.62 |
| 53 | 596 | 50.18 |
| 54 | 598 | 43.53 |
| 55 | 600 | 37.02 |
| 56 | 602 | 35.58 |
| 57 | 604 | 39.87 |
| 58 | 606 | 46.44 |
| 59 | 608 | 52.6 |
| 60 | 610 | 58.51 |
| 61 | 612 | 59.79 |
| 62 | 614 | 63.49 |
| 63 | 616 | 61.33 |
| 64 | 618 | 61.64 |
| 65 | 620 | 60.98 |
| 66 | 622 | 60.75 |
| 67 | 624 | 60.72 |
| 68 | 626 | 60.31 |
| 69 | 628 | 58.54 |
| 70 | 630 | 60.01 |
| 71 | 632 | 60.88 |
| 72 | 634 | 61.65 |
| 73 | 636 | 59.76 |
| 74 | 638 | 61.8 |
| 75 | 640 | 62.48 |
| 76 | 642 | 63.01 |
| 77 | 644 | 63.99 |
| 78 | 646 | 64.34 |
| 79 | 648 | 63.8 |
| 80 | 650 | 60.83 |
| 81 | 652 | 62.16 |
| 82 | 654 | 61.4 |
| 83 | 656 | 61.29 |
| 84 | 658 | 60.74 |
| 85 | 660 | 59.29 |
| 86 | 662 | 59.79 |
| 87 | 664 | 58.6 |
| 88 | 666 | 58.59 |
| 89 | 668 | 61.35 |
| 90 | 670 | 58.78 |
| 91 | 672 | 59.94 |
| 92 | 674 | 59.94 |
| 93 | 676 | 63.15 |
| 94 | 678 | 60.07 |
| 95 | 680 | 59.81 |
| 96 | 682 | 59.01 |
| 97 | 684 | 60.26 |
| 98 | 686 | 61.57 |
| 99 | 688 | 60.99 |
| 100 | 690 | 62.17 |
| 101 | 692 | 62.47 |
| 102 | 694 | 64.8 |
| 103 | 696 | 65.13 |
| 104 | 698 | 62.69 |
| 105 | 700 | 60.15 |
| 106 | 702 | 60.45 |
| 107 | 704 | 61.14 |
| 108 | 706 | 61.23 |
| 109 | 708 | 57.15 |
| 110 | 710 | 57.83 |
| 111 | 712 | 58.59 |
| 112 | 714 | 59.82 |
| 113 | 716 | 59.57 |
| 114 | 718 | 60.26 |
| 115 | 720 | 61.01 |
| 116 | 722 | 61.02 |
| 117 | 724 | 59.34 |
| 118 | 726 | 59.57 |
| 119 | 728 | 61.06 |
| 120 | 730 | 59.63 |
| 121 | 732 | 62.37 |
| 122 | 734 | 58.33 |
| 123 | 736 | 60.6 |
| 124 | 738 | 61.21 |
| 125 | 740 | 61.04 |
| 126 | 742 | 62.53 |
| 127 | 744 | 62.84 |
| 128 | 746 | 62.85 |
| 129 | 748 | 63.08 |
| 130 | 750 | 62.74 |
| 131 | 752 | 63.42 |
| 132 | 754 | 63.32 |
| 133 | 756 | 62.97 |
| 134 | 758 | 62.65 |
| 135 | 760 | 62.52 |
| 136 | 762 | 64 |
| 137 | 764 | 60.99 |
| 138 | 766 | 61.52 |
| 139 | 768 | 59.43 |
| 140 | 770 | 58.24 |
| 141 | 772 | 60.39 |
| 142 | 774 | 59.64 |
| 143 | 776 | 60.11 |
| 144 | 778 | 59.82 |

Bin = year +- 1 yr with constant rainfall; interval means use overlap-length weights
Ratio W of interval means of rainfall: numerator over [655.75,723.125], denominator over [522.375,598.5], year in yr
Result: 1.04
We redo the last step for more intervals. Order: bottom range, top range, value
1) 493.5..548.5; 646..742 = 1.06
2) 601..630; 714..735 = 1.08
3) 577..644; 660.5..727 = 1.05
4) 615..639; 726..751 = 1.01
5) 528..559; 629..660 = 1.11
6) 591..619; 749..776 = 1.19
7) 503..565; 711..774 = 1.08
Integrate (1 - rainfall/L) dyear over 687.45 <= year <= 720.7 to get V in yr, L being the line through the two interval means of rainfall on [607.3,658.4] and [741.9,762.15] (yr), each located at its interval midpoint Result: 0.7 yr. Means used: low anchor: 61.1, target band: 60.9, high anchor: 63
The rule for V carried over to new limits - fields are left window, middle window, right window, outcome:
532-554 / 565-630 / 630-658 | 1.2 yr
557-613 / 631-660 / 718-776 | -1.7 yr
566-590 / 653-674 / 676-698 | 0.7 yr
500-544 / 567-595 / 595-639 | -3.2 yr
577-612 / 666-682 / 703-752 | -0.5 yr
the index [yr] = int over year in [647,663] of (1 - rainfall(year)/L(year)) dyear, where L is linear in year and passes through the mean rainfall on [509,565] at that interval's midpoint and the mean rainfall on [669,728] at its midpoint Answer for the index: -0.5 yr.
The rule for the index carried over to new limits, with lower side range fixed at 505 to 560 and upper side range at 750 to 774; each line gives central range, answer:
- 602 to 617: 1.3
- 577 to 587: -1.0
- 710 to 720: 0.2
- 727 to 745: 0.0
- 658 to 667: 0.0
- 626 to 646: -0.9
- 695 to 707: -0.3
